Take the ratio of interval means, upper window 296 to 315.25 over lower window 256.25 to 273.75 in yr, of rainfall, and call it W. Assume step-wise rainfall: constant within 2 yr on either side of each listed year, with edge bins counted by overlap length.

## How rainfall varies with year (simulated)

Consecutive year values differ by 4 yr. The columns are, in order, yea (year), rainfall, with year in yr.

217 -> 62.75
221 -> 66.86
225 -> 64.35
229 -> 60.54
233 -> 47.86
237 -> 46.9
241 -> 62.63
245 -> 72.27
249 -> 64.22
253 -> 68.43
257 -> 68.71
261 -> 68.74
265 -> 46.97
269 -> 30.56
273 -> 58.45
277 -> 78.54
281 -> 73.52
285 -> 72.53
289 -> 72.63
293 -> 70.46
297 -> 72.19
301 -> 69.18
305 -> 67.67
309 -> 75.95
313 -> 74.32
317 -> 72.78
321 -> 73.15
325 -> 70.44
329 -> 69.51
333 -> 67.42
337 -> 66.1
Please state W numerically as 1.35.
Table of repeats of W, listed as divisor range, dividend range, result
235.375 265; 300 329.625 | 1.13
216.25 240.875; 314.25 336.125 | 1.21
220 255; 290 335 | 1.16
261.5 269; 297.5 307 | 1.47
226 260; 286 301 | 1.16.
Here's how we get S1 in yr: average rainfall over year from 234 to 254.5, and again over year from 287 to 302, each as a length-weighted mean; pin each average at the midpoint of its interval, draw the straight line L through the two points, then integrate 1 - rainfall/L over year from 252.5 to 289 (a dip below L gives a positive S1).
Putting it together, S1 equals 2.0 yr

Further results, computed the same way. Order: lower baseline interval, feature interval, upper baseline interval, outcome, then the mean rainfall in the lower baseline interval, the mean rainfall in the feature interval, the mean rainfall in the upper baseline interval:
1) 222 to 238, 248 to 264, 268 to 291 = -1.4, 56.2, 66.4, 65.8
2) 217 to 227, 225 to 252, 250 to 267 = 1.9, 65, 59.8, 63.3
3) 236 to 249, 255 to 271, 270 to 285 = 2.8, 62.2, 53.7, 67.8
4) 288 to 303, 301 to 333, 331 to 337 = -1.3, 71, 71.5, 67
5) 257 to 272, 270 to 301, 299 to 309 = -4.1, 52.1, 69.7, 69.9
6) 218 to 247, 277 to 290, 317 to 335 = -1.6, 60.3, 73.8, 70.4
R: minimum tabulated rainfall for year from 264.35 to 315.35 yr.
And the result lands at 30.56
